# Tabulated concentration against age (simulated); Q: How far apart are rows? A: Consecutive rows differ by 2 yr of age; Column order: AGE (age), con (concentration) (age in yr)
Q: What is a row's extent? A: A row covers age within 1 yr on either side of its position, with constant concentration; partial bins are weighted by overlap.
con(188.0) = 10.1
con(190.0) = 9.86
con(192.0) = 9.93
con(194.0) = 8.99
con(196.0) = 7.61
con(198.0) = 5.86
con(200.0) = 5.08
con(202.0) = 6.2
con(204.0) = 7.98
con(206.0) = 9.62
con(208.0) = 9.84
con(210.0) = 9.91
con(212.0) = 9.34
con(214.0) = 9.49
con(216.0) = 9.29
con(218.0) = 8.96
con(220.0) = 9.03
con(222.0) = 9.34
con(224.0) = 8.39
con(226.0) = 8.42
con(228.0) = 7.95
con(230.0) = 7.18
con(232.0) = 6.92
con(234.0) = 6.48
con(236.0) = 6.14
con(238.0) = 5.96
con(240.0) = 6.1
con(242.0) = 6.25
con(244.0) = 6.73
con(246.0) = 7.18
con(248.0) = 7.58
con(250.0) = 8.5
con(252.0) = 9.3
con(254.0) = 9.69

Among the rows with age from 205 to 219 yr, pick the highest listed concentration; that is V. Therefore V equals 9.91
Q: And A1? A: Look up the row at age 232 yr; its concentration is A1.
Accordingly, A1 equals 6.92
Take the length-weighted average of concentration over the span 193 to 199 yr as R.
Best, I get 7.49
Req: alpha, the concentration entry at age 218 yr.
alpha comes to 8.96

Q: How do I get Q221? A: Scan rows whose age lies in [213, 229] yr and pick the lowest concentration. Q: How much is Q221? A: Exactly 7.95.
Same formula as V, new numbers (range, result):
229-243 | 7.18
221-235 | 9.34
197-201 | 5.86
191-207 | 9.93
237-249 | 7.58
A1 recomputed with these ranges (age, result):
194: 8.99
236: 6.14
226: 8.42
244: 6.73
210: 9.91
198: 5.86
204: 7.98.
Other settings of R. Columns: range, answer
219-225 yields 8.92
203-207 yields 8.8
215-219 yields 9.12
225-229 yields 8.19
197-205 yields 6.28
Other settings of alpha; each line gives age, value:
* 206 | 9.62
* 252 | 9.3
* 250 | 8.5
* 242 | 6.25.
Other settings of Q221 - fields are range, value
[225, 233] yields 6.92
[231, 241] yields 5.96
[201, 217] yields 6.2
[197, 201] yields 5.08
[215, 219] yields 8.96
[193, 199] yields 5.86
